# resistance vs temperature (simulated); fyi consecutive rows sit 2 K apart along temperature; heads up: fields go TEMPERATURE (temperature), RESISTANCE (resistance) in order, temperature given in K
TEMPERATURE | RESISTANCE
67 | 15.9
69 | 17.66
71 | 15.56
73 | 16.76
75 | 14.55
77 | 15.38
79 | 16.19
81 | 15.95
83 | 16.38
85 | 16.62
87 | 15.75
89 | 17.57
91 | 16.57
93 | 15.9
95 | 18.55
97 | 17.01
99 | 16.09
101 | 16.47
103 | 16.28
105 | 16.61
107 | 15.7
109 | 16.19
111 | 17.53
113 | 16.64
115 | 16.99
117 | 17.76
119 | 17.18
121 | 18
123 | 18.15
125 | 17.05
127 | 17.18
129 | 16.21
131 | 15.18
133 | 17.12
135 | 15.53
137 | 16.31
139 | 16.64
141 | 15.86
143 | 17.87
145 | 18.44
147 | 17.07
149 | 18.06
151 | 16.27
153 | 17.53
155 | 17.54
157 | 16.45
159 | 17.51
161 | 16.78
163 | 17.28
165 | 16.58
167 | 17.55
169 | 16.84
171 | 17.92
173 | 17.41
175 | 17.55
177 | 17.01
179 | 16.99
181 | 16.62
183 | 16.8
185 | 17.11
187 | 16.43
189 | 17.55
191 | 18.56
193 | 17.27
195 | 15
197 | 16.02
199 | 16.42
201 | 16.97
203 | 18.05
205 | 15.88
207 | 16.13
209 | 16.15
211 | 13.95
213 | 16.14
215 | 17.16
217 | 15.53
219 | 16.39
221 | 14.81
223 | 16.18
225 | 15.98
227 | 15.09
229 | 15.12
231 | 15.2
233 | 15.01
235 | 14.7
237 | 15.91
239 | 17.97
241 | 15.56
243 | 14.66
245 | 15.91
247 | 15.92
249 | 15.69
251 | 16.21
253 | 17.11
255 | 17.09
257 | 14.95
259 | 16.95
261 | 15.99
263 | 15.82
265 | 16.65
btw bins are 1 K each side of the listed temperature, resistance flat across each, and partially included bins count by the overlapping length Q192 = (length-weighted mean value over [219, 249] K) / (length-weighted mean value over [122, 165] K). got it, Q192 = 0.92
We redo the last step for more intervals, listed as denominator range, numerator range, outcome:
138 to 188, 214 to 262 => 0.93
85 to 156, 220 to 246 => 0.92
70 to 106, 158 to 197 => 1.04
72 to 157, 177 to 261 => 0.97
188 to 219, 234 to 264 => 0.97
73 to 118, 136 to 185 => 1.04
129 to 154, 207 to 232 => 0.93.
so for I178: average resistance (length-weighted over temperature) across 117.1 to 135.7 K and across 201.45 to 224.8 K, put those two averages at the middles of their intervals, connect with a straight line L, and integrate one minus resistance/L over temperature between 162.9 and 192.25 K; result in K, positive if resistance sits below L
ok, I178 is -1.45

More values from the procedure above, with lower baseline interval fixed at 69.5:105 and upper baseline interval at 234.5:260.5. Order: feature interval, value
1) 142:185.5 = -2.73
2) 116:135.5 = -0.82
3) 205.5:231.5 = 0.70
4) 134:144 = -0.11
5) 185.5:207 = -0.83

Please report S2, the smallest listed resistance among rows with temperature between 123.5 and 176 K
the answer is 15.18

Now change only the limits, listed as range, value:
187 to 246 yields 13.95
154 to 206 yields 15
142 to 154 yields 16.27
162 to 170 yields 16.58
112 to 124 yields 16.64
